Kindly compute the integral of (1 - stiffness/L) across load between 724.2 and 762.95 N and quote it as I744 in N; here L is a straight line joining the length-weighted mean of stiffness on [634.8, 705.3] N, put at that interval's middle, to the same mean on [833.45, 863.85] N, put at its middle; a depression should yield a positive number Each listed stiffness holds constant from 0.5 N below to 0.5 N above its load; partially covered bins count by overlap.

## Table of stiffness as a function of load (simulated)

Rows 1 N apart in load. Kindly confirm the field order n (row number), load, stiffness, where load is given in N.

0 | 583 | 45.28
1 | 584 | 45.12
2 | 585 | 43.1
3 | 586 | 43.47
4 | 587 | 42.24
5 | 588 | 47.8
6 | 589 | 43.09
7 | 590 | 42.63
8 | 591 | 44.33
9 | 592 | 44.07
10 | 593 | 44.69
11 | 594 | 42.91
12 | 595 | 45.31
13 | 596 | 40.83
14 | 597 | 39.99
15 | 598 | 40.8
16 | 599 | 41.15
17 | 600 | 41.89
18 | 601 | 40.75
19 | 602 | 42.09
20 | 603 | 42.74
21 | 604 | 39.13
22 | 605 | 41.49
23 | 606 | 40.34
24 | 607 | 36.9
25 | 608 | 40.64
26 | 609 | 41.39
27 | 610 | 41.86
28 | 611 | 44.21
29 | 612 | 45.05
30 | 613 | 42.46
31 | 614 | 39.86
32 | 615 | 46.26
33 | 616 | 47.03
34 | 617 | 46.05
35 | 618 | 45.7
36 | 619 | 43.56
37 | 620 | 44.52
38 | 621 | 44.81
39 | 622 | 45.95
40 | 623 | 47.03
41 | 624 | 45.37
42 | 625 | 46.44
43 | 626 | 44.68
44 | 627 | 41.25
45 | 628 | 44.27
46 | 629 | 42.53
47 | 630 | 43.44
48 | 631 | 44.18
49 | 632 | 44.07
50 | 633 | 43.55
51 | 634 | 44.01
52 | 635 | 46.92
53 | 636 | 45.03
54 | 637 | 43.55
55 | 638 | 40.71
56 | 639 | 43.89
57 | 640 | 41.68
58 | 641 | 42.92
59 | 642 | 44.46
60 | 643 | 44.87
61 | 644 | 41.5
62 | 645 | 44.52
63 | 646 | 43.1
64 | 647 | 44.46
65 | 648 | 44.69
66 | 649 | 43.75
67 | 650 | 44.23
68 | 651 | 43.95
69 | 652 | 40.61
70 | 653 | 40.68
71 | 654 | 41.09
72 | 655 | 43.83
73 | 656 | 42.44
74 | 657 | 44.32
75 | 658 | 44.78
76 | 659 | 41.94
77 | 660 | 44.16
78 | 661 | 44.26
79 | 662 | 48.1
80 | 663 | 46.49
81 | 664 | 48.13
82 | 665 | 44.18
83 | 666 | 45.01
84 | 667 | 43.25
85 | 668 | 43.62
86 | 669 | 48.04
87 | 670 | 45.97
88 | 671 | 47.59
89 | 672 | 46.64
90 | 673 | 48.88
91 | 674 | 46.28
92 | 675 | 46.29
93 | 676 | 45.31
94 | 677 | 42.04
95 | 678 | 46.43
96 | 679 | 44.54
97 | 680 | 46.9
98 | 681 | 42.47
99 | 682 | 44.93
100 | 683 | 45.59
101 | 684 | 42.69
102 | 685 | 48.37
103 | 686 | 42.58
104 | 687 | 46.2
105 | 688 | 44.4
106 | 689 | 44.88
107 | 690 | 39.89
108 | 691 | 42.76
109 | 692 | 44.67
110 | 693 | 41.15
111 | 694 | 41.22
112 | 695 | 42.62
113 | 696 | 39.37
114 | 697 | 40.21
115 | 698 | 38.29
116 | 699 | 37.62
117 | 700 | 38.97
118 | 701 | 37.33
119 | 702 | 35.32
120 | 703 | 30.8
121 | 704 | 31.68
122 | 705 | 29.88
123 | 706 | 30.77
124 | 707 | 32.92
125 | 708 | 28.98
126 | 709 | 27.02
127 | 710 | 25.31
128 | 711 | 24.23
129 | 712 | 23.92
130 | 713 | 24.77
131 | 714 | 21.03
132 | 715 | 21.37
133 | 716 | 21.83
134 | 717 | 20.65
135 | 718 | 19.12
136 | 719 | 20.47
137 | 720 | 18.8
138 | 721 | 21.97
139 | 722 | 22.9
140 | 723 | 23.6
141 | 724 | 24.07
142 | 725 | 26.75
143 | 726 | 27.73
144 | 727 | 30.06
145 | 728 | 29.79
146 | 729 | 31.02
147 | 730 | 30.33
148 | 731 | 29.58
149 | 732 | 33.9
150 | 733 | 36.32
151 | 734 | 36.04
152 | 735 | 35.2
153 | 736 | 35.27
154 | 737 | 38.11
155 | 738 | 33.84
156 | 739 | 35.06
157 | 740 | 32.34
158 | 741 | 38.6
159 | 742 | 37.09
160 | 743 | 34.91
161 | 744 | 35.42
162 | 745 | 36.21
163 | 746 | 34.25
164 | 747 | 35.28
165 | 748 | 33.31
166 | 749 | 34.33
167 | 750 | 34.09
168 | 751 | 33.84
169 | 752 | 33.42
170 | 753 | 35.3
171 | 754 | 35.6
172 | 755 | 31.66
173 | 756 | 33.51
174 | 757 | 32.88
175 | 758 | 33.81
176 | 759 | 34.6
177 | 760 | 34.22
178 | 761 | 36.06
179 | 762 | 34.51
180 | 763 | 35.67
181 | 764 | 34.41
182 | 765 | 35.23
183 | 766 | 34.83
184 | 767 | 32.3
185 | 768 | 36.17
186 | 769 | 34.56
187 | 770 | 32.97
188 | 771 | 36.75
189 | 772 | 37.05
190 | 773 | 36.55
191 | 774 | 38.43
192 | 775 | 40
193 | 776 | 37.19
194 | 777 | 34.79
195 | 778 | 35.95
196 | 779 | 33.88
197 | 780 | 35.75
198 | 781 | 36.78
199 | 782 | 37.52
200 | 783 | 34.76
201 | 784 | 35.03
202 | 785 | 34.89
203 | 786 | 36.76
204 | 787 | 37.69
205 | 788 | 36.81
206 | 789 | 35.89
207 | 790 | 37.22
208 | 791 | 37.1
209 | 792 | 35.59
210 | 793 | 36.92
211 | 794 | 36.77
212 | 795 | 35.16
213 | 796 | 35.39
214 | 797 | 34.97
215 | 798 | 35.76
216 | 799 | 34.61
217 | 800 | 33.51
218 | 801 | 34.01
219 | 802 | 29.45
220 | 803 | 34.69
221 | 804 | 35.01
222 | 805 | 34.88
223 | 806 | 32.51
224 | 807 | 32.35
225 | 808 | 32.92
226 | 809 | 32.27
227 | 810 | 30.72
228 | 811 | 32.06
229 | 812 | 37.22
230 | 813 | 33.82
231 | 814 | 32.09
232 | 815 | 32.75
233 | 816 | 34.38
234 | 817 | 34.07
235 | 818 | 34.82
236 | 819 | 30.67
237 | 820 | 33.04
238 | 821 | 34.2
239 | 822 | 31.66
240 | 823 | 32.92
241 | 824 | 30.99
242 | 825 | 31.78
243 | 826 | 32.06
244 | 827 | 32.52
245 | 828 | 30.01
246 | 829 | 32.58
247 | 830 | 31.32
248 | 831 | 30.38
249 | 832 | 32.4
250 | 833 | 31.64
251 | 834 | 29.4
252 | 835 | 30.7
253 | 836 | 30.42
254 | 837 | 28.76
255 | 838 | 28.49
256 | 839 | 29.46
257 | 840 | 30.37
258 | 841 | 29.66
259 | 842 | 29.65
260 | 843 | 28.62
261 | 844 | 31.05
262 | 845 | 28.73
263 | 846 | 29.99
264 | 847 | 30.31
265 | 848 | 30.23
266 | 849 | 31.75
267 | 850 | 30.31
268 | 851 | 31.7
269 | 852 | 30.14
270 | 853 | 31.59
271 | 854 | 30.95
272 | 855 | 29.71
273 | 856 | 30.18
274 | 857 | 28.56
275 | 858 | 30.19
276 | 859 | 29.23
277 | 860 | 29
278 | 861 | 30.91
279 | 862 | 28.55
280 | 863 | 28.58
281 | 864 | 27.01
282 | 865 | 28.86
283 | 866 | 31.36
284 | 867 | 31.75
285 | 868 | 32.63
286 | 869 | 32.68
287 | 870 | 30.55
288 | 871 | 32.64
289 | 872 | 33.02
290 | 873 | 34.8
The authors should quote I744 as 4.0 N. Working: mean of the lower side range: 43.1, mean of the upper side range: 29.9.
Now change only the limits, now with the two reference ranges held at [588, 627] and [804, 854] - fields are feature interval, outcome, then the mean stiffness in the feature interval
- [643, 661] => -1.1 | 43.3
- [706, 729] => 7.8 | 24.7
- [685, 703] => -1.1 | 40.9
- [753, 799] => -1.6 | 35.5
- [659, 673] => -2.0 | 45.8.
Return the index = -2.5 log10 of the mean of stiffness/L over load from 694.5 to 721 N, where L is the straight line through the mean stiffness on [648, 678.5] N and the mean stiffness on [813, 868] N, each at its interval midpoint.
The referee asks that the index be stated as 0.38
